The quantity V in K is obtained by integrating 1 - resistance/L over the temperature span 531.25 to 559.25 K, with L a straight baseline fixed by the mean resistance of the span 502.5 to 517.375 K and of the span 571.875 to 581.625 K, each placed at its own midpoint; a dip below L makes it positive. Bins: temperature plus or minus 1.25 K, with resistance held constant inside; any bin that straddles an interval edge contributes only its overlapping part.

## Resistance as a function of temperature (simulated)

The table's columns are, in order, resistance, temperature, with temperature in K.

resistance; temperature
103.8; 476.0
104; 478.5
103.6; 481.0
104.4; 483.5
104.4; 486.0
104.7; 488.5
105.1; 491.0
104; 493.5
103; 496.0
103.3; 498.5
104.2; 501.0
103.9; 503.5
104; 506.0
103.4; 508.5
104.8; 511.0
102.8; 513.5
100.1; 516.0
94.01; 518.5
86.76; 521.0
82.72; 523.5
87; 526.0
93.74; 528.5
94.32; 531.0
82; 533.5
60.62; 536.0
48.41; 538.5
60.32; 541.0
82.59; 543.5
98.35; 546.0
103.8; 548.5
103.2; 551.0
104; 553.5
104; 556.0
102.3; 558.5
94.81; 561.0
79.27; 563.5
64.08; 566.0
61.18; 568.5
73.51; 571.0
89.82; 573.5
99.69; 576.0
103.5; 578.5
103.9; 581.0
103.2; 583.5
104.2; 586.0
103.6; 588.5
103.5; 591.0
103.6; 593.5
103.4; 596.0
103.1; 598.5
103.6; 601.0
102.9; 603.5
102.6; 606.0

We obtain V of 3.9 K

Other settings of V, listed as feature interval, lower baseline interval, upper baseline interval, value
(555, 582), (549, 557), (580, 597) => 4.0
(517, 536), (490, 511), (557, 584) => 2.2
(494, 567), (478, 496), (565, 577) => -1.2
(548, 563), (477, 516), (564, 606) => -0.4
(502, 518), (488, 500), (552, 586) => -0.2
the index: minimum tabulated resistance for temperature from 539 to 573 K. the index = 60.32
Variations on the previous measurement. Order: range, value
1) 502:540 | 48.41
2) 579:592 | 103.2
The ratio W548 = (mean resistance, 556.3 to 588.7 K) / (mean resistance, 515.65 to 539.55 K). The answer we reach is 1.10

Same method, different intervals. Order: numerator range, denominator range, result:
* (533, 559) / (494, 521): 0.85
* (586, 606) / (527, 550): 1.28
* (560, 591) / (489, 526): 0.91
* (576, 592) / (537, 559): 1.16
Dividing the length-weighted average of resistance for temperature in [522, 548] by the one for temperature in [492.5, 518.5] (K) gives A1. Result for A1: 0.78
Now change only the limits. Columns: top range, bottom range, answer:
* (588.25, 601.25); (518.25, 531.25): 1.16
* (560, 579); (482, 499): 0.79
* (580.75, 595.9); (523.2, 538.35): 1.28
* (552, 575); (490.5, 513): 0.83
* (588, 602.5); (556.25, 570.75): 1.27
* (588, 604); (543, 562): 1.04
